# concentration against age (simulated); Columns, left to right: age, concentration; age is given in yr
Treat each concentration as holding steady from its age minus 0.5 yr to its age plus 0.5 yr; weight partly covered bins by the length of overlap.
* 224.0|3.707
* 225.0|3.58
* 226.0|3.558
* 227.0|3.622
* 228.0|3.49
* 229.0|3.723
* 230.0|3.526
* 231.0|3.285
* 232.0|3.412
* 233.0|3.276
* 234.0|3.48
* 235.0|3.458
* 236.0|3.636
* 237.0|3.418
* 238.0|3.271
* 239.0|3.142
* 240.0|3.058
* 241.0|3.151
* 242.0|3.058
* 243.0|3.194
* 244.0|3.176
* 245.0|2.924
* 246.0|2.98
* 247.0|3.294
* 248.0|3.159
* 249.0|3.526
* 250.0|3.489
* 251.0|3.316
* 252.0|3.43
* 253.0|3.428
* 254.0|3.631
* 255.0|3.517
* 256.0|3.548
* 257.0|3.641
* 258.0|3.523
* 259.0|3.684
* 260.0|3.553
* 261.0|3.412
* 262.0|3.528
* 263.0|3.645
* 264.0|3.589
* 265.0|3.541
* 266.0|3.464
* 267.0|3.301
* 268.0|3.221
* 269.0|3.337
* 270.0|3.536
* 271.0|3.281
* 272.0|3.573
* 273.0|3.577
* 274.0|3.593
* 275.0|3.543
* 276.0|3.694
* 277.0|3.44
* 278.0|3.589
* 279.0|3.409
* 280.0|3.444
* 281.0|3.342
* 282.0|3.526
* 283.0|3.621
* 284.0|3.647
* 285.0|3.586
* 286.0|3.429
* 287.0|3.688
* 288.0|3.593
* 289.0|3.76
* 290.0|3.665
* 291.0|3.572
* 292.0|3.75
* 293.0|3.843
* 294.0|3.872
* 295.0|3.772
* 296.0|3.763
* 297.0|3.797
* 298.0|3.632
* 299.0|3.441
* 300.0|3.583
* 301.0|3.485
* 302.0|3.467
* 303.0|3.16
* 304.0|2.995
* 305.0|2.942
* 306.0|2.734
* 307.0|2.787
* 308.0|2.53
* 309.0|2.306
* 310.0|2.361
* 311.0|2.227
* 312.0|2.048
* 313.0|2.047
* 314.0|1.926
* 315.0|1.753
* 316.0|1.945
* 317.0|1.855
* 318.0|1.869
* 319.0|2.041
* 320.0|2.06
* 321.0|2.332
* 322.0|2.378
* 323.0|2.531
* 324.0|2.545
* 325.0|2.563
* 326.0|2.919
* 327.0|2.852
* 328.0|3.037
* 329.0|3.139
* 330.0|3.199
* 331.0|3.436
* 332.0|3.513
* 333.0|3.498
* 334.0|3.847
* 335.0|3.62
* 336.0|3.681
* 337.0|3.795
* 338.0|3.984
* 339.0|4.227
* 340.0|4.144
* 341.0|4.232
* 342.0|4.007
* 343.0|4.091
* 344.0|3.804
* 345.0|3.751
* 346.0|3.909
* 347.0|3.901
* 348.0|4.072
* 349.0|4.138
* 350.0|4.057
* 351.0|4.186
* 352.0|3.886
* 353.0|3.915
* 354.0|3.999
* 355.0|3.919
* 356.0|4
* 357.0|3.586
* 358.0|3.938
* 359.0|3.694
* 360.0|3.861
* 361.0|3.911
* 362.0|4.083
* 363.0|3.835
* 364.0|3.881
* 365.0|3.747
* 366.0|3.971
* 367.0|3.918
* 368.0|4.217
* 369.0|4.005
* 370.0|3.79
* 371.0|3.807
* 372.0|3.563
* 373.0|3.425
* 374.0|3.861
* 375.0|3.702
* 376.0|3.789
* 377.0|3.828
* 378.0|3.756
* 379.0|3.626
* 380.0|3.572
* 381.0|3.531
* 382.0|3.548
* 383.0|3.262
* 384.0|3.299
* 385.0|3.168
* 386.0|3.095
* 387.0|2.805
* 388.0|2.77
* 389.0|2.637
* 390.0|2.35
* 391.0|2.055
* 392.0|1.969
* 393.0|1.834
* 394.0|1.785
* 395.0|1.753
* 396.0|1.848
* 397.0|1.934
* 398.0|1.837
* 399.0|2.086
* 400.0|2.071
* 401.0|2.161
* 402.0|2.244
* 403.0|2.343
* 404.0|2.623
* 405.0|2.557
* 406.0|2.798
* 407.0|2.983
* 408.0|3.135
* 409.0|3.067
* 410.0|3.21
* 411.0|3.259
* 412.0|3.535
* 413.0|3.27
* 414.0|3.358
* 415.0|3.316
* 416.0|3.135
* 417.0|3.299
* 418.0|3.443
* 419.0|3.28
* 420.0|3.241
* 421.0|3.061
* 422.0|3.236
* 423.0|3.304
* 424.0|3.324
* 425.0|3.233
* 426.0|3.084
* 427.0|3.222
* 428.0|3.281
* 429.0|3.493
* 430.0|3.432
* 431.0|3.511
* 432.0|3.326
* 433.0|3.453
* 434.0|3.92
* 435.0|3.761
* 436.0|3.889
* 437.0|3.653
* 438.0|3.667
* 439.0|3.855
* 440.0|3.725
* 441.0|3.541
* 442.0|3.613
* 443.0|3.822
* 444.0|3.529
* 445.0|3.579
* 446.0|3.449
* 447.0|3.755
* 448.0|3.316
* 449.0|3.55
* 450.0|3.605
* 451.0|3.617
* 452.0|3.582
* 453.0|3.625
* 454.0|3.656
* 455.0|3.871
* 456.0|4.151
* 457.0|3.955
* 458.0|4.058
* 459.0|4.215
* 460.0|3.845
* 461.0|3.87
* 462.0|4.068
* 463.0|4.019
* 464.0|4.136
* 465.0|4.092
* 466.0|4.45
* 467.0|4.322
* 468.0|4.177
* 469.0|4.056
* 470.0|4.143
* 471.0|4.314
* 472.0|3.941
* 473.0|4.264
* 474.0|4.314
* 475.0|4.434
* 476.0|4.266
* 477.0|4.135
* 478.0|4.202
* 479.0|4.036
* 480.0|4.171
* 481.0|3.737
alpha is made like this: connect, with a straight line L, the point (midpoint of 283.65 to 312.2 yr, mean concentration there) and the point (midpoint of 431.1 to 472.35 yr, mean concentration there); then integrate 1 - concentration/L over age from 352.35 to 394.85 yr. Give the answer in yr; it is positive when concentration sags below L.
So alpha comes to 1.3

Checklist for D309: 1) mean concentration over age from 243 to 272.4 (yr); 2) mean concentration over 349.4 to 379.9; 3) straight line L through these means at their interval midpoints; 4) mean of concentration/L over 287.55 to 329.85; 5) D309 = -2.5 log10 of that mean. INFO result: 0.25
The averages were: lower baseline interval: 3.42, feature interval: 2.88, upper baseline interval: 3.86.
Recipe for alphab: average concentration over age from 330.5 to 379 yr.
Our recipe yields 3.87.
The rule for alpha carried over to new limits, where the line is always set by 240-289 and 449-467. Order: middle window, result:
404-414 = 1.9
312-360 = 4.3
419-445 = 2.6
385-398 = 5.2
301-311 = 2.1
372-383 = 0.3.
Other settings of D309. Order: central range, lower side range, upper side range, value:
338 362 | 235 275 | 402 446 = -0.18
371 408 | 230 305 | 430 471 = 0.30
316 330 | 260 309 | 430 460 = 0.38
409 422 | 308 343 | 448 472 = 0.10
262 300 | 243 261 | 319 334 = -0.12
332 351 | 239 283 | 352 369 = -0.03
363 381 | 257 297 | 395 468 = -0.10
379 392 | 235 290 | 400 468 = 0.16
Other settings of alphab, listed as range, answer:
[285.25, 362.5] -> 3.32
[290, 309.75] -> 3.33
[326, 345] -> 3.65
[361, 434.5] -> 3.14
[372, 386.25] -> 3.54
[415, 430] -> 3.27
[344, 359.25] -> 3.93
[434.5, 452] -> 3.64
